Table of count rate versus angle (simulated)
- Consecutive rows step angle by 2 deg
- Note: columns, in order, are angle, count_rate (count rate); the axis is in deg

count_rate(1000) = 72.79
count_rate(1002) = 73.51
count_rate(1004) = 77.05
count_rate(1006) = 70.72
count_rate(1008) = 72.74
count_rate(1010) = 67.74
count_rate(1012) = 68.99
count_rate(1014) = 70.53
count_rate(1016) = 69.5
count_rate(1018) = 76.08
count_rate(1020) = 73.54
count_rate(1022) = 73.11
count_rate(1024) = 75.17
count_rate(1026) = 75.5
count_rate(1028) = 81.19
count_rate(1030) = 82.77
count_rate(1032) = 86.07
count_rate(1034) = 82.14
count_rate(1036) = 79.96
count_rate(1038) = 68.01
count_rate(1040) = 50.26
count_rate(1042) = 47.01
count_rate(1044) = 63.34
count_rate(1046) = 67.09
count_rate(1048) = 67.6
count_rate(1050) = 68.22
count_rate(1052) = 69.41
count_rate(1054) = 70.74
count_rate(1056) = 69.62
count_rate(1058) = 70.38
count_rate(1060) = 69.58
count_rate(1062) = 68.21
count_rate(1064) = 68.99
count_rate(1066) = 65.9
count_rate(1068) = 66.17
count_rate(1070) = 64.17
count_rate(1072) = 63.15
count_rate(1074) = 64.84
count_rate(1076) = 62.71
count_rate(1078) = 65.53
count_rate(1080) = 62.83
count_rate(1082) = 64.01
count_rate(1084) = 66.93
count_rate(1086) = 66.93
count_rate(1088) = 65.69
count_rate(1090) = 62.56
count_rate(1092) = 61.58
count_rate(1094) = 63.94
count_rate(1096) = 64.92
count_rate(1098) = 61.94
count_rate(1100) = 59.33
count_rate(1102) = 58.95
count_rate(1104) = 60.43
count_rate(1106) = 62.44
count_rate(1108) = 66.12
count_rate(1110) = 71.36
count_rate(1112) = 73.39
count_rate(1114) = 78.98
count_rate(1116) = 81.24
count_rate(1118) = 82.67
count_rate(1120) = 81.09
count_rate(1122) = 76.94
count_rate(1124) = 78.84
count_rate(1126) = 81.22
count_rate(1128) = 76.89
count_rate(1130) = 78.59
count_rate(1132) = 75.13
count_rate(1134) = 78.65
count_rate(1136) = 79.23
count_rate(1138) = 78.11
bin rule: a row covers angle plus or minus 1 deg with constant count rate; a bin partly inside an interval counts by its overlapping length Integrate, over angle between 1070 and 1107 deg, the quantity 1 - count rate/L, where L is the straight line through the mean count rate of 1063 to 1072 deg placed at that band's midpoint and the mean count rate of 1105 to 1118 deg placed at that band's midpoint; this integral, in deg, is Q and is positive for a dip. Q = 3.2 deg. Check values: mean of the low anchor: 66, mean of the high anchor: 73.1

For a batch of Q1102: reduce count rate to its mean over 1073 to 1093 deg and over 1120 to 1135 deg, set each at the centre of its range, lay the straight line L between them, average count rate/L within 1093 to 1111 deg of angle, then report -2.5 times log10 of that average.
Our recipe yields 0.11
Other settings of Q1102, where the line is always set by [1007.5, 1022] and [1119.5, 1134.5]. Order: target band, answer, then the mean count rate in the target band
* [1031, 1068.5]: 0.08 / 68.4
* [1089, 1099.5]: 0.21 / 62.8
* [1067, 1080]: 0.17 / 64.3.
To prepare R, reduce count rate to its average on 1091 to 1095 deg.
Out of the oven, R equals 62.8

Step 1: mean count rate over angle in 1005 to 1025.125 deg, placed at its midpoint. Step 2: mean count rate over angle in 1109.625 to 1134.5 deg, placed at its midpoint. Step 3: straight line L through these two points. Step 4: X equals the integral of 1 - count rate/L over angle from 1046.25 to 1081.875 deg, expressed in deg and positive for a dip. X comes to 3.75 deg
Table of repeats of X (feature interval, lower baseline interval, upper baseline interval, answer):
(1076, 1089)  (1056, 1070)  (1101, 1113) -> 0.3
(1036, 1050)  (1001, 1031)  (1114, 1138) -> 2.4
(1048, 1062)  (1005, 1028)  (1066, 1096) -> -0.4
